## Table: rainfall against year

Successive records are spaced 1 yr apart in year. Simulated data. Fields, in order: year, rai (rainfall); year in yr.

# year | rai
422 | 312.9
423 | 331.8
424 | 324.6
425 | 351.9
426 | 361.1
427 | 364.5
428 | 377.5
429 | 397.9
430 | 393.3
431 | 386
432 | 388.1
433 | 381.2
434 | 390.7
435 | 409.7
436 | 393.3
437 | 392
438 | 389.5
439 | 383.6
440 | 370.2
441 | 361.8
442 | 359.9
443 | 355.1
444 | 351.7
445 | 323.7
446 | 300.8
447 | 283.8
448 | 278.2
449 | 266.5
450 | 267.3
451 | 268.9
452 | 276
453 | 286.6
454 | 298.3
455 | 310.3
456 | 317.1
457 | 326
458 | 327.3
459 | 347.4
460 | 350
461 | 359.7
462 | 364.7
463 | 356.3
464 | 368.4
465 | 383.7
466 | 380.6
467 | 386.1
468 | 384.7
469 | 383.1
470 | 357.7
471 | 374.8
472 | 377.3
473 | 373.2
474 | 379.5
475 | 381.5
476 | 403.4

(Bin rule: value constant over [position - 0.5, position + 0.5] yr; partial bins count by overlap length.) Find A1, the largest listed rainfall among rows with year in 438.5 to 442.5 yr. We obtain 383.6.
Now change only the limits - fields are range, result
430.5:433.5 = 388.1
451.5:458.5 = 327.3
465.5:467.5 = 386.1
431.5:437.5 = 409.7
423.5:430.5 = 397.9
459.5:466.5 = 383.7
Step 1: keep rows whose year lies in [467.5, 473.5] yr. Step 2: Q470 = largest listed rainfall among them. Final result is 384.7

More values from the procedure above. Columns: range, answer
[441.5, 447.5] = 359.9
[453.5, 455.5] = 310.3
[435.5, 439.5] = 393.3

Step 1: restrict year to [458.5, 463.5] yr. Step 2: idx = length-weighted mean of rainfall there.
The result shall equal 356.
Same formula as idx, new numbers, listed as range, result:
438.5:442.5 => 369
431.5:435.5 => 392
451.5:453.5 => 281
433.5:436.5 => 398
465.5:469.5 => 384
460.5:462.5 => 362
